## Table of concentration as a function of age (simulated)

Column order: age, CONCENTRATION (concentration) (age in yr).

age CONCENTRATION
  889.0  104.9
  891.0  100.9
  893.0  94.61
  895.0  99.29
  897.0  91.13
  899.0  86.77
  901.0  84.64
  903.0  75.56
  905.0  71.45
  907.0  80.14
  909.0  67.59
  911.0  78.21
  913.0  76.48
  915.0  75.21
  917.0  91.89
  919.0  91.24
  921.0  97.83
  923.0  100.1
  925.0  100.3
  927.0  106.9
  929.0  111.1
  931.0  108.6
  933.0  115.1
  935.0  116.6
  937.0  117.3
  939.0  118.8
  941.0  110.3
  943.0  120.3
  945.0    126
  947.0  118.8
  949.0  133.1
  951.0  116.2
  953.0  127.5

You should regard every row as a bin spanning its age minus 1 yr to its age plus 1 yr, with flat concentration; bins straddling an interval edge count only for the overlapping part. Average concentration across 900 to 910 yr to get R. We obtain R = 75.9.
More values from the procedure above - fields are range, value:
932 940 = 117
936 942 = 115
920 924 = 99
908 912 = 72.9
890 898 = 96.5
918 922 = 94.5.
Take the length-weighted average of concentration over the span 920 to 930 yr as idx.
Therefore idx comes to 103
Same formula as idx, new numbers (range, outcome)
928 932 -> 110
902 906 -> 73.5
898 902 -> 85.7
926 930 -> 109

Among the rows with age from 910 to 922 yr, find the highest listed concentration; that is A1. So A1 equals 97.83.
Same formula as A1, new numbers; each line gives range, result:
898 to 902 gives 86.77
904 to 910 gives 80.14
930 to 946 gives 126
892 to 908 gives 99.29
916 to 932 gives 111.1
